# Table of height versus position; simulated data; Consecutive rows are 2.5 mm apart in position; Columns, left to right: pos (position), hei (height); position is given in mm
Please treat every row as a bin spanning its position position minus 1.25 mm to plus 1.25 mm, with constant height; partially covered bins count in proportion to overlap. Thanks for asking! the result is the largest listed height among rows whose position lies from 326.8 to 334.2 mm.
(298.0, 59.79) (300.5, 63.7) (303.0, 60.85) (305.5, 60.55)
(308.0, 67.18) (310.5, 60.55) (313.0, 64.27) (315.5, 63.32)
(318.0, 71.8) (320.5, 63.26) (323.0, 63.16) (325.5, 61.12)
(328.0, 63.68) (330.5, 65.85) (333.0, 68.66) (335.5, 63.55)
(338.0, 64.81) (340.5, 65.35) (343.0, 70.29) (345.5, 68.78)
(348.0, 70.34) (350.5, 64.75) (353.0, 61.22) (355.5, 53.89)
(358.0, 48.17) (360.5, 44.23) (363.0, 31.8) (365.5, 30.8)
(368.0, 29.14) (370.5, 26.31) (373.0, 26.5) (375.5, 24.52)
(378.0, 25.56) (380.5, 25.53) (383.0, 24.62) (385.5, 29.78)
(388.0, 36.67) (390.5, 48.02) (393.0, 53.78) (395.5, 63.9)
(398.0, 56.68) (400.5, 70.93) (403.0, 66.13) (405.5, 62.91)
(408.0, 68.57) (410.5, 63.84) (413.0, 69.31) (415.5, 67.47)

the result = 68.66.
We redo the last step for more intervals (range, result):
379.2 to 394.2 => 53.78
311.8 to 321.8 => 71.8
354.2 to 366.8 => 53.89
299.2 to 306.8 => 63.7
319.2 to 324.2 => 63.26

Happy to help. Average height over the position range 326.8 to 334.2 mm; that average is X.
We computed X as 66.1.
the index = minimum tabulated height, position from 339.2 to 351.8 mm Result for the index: 64.75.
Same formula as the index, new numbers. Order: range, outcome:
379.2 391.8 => 24.62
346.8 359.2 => 48.17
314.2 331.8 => 61.12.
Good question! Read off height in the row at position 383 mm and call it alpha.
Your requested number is 24.62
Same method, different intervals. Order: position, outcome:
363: 31.8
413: 69.31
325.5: 61.12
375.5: 24.52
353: 61.22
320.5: 63.26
